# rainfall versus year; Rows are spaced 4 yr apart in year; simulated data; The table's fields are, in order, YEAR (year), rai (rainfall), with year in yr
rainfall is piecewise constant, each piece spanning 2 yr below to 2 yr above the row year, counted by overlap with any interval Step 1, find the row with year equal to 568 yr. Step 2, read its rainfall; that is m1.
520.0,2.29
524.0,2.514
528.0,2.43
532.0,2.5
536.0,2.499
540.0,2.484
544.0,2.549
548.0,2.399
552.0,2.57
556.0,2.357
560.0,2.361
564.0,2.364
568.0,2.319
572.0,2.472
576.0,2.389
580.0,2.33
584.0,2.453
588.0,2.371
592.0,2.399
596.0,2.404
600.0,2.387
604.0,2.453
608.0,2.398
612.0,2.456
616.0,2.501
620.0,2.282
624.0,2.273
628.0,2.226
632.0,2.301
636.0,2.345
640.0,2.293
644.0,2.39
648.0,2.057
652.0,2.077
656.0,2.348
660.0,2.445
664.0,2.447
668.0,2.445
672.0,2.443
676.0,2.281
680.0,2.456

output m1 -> 2.319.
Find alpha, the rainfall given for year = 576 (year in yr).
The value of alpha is 2.389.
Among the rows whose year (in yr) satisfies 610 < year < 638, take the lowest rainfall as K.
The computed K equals 2.226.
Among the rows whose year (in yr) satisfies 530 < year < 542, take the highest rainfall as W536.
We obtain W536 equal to 2.5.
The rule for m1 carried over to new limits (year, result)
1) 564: 2.364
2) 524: 2.514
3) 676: 2.281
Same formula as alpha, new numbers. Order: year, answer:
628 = 2.226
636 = 2.345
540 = 2.484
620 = 2.282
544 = 2.549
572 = 2.472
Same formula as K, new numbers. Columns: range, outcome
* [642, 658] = 2.057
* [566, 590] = 2.319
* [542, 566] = 2.357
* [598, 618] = 2.387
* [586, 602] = 2.371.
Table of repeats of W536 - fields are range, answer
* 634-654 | 2.39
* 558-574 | 2.472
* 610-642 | 2.501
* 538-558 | 2.57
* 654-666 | 2.447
